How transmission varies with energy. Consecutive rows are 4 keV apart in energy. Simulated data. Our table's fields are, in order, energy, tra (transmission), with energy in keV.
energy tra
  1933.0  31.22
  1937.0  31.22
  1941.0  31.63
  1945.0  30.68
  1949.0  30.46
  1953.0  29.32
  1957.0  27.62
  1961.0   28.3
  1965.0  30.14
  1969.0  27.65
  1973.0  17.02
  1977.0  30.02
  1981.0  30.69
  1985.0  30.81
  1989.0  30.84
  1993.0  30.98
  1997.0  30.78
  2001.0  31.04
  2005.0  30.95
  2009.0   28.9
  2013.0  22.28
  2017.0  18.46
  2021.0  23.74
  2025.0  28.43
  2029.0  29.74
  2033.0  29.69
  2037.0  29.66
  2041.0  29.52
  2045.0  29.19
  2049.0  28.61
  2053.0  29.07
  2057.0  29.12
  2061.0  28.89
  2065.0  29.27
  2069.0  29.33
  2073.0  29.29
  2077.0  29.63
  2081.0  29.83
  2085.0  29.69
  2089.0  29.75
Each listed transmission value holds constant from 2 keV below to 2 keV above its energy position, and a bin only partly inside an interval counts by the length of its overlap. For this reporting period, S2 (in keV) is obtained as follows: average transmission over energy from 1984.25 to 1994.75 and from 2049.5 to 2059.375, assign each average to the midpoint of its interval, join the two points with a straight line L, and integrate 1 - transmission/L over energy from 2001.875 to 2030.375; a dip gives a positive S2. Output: 3.72 keV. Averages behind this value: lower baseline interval 30.9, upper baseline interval 29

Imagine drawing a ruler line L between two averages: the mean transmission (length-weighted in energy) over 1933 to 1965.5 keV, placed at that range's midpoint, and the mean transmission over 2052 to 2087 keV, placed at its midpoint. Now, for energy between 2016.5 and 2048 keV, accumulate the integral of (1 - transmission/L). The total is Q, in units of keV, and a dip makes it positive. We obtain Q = 1.9 keV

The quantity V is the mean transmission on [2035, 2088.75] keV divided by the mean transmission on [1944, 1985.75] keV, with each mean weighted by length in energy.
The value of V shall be 1.0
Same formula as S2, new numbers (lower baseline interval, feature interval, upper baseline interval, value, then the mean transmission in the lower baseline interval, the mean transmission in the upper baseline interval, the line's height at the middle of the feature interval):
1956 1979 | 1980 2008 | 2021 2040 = -3.2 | 26.8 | 28.8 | 27.6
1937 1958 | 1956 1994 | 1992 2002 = 2.8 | 30.2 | 30.9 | 30.6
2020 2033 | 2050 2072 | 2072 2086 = -0.1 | 27.9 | 29.6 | 29.1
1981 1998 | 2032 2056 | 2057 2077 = 0.4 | 30.8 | 29.2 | 29.7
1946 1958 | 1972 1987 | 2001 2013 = 0.7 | 29.4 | 28.8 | 29.1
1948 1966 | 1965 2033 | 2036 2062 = 3.1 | 29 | 29.1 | 29.1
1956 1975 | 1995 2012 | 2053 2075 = -1.7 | 26.1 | 29.2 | 27.3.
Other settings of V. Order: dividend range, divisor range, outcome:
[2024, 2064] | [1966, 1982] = 1.11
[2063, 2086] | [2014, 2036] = 1.13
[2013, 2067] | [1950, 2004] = 0.96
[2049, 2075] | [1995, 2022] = 1.09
